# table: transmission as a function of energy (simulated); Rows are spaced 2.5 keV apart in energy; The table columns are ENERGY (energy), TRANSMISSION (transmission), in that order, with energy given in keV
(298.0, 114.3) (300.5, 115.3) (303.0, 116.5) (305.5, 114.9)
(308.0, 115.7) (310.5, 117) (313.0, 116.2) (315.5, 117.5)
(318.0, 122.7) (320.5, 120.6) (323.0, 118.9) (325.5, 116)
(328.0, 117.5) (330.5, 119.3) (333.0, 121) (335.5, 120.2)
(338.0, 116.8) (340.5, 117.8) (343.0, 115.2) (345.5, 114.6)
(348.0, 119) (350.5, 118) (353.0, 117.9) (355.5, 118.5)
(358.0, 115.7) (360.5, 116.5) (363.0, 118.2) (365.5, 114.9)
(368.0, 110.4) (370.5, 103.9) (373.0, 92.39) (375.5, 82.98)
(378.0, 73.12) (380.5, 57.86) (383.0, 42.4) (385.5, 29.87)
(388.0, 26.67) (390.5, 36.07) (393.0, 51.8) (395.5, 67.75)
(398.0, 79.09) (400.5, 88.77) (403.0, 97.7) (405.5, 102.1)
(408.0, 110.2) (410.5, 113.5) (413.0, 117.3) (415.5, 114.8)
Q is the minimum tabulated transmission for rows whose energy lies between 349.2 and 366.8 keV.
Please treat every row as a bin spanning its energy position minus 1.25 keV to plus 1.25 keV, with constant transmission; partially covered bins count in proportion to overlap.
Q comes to 114.9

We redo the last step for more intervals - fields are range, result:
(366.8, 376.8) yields 82.98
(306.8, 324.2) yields 115.7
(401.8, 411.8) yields 97.7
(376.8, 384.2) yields 42.4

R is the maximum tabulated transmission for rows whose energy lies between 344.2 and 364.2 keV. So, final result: 119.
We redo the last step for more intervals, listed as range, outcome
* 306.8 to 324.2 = 122.7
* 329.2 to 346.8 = 121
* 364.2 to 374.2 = 114.9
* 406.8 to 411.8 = 113.5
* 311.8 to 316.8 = 117.5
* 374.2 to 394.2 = 82.98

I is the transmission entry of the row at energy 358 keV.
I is 115.7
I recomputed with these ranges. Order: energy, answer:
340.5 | 117.8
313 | 116.2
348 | 119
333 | 121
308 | 115.7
